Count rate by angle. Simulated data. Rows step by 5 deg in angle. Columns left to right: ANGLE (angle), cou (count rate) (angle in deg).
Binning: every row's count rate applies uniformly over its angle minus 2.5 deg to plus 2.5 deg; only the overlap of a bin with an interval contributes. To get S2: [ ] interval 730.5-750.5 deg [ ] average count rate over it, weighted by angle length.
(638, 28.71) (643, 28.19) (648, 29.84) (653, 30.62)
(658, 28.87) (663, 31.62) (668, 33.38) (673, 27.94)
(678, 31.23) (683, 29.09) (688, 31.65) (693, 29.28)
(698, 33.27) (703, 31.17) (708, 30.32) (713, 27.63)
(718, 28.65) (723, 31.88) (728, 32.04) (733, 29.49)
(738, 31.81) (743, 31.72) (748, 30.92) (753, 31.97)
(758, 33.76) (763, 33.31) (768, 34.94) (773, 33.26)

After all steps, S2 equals 31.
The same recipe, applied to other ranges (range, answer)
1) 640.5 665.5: 29.8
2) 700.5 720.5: 29.4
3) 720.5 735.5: 31.1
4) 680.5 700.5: 30.8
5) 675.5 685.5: 30.2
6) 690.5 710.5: 31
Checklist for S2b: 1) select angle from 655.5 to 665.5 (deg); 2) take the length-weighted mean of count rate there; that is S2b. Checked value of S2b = 30.2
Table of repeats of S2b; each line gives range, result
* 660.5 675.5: 31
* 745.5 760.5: 32.2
